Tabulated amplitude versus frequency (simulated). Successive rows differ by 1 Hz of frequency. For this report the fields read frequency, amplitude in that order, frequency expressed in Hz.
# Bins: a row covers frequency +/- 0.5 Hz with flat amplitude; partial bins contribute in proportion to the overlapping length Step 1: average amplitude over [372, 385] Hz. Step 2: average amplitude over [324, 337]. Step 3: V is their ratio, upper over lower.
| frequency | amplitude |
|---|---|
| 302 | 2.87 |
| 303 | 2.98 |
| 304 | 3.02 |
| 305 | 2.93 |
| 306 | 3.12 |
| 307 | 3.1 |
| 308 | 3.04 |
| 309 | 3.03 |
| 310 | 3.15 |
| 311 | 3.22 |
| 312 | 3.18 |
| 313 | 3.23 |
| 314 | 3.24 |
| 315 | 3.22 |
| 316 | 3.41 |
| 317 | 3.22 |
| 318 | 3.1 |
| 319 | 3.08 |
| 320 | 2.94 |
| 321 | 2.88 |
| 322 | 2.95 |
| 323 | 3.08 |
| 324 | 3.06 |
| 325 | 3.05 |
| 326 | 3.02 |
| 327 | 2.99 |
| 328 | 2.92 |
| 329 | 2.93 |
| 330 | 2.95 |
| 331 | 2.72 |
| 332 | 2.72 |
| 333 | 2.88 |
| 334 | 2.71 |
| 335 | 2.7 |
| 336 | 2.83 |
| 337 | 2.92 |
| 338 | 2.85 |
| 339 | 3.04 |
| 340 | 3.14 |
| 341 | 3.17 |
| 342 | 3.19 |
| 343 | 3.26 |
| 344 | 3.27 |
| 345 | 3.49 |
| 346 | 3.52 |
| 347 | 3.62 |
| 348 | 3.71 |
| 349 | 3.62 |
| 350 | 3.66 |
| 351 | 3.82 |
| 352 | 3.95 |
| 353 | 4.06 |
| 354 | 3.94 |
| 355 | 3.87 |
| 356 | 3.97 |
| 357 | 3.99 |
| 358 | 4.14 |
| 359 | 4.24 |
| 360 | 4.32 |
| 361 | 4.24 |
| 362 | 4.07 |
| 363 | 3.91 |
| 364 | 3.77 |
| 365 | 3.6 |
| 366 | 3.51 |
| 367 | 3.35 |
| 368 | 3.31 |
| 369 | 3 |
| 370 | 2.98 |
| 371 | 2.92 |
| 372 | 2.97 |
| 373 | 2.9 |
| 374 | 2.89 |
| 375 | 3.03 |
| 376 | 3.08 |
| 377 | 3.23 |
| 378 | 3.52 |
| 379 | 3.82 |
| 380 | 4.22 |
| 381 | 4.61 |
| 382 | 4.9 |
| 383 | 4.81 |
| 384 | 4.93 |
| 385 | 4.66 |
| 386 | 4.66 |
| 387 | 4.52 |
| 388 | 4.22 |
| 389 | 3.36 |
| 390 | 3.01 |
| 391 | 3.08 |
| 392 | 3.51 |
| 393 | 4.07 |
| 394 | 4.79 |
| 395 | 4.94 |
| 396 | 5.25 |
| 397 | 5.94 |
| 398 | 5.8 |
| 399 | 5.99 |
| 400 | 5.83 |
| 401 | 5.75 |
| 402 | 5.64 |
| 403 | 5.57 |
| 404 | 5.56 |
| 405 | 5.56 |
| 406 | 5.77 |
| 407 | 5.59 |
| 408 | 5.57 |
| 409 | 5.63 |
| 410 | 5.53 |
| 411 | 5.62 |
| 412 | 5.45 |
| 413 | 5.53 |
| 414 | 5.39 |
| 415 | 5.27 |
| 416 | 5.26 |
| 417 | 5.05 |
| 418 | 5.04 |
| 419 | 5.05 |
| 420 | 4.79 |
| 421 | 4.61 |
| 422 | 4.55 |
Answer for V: 1.3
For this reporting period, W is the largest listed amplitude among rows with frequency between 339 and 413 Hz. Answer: 5.99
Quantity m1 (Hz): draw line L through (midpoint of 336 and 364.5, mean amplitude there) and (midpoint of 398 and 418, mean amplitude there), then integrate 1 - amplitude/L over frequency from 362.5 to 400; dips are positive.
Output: 5.6 Hz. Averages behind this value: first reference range 3.65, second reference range 5.55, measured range 4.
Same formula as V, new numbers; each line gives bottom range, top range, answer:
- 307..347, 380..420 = 1.64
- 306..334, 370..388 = 1.26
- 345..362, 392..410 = 1.39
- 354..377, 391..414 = 1.51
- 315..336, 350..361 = 1.36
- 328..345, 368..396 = 1.29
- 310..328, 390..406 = 1.64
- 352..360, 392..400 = 1.28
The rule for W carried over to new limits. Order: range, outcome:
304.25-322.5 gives 3.41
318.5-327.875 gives 3.08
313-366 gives 4.32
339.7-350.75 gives 3.71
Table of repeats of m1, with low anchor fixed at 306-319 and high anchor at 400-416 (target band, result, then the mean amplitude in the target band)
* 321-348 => 4.9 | 3.05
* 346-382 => 6.2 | 3.67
